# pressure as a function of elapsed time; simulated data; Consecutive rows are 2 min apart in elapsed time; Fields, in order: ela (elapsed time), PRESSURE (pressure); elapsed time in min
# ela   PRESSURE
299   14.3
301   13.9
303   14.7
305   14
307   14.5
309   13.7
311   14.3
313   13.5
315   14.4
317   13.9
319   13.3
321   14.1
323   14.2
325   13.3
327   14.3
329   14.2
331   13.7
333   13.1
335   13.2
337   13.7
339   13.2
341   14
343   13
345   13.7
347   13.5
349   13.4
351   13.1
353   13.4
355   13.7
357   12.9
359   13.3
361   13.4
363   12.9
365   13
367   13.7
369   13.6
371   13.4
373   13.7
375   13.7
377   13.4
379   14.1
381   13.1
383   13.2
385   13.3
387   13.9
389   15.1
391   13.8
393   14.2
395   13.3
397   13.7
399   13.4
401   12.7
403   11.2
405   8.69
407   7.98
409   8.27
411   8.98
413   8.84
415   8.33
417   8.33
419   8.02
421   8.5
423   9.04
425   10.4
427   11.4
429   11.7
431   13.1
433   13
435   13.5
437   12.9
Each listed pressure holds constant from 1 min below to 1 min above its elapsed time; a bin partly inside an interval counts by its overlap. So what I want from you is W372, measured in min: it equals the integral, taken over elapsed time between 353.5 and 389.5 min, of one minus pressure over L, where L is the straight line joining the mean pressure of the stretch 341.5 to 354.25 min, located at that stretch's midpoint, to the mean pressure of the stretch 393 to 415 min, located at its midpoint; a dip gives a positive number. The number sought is -3.7 min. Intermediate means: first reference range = 13.4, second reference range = 10.8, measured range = 13.5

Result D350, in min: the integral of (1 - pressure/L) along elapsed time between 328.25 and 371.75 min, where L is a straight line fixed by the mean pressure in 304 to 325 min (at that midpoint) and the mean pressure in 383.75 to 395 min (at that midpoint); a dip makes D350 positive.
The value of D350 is 1.7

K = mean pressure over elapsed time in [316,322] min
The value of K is 13.8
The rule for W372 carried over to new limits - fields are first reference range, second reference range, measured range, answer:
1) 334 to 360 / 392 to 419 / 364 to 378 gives -1.5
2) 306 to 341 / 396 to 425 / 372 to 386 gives -2.9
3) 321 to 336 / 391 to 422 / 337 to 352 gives -0.4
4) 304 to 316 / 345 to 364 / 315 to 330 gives -0.1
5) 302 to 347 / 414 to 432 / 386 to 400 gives -3.6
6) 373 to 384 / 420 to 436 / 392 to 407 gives 0.5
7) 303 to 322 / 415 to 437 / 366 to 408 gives -4.1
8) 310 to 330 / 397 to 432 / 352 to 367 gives -1.2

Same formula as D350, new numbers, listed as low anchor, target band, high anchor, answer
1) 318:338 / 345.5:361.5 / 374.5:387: 0.3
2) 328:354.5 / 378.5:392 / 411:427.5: -3.5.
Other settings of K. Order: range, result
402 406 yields 9.95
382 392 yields 13.9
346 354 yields 13.3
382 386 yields 13.2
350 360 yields 13.3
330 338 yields 13.4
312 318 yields 13.9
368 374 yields 13.6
